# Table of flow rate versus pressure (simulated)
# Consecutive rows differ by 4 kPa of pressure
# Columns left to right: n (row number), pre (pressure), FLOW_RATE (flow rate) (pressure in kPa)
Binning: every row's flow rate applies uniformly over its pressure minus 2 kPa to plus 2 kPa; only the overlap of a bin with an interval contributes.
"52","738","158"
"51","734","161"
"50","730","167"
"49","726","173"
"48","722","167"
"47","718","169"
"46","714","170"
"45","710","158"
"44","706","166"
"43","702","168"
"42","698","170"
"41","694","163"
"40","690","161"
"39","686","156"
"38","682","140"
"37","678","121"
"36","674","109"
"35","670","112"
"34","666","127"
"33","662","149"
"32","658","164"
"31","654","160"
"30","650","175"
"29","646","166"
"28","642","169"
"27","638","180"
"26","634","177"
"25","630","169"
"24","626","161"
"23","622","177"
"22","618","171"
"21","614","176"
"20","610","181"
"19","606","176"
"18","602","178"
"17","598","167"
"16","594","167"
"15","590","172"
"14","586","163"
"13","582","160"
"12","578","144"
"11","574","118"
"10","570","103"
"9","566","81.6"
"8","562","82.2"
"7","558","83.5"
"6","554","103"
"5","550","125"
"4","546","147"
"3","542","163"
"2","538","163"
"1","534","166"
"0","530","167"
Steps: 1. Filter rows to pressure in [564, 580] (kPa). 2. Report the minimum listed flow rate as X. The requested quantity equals 81.6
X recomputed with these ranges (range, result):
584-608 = 163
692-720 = 158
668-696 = 109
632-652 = 166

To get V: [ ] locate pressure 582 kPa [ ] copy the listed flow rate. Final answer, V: 160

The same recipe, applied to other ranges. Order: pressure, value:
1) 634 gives 177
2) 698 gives 170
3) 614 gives 176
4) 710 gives 158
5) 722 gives 167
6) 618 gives 171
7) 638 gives 180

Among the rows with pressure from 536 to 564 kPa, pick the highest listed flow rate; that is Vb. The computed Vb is 163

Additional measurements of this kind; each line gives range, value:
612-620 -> 176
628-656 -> 180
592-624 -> 181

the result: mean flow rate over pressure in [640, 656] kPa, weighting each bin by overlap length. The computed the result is 168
